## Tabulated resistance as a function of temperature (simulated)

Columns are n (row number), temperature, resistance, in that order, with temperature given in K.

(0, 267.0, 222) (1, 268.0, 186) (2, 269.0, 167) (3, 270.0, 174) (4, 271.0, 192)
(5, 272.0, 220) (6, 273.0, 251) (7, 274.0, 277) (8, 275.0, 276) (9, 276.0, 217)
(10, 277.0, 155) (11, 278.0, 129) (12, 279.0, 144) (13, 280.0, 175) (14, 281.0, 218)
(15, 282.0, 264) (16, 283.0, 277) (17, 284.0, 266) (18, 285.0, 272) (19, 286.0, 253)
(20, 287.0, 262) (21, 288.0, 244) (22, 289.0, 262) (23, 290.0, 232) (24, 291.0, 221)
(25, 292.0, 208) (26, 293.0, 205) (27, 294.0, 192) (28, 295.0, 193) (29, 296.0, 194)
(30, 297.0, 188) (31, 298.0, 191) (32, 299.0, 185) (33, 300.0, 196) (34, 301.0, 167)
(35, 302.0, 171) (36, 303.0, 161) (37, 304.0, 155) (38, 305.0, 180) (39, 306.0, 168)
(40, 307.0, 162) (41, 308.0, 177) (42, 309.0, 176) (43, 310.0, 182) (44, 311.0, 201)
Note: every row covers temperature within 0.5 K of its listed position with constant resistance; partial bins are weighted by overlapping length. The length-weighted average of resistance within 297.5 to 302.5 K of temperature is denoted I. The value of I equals 182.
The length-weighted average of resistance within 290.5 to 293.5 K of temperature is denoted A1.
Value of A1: 211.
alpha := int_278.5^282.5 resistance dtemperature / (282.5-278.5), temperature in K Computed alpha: 200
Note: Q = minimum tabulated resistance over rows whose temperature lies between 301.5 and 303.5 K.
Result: 161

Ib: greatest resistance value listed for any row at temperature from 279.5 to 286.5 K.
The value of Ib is 277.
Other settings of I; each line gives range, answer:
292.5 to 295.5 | 197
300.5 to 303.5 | 166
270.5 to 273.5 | 221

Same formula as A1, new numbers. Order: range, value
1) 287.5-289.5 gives 253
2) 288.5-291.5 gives 238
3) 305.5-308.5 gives 169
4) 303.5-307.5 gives 166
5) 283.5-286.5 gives 264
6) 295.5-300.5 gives 191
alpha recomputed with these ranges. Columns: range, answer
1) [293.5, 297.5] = 192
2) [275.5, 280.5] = 164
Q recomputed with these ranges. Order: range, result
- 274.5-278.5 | 129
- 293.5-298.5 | 188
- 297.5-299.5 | 185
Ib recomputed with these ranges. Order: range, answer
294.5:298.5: 194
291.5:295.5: 208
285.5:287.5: 262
